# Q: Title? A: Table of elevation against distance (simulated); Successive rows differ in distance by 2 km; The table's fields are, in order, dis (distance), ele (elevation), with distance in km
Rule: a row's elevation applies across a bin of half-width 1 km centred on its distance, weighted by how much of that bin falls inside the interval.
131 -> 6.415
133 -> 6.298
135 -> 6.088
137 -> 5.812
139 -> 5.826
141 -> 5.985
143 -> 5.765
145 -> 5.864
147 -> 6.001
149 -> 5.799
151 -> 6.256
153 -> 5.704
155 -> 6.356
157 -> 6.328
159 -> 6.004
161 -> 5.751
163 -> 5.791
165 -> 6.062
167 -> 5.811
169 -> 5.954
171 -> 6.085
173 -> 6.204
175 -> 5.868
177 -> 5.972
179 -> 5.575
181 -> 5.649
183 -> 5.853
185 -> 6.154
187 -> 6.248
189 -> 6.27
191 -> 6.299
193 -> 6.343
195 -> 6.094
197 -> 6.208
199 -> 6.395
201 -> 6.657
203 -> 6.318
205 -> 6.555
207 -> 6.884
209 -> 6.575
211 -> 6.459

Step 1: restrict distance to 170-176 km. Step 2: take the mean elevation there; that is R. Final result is 6.05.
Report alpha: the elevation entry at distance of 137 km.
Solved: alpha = 5.812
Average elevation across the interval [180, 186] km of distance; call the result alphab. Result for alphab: 5.89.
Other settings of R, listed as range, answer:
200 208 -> 6.6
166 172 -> 5.95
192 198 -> 6.21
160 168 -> 5.85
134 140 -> 5.91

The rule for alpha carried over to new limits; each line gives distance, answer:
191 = 6.299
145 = 5.864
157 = 6.328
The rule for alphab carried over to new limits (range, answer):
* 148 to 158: 6.09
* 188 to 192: 6.28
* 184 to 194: 6.26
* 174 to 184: 5.78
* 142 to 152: 5.94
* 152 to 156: 6.03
